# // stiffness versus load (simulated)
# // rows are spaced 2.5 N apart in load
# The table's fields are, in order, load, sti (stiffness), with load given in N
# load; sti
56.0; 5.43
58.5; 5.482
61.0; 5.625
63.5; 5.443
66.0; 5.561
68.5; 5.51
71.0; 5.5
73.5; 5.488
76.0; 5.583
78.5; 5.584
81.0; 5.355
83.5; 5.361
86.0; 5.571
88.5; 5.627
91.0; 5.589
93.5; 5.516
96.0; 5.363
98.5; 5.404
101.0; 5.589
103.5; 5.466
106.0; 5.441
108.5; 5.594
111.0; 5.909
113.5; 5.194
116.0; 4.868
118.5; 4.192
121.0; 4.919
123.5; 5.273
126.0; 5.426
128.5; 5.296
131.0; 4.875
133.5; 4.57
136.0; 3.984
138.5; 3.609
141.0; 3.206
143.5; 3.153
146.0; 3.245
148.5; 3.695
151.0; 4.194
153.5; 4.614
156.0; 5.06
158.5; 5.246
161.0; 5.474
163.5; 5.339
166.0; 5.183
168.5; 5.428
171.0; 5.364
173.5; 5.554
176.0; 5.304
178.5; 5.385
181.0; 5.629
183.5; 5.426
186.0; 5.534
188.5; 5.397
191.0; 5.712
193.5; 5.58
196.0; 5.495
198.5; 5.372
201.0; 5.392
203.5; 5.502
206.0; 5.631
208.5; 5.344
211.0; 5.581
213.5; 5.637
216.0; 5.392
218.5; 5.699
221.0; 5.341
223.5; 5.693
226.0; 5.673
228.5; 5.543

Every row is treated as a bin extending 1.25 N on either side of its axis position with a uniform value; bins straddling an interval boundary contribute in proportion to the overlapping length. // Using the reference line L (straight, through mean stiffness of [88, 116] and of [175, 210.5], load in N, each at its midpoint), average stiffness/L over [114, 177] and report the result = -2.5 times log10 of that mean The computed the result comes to 0.17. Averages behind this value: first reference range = 5.49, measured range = 4.69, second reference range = 5.48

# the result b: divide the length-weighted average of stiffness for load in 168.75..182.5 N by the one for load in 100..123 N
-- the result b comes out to 1.0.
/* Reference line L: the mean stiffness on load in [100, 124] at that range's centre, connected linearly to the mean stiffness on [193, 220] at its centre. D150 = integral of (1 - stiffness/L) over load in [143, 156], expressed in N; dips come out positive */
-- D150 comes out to 3.4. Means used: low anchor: 5.24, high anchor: 5.51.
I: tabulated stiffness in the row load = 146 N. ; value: 3.245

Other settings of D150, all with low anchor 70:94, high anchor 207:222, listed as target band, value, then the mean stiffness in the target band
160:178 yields 0.4 N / 5.38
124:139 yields 2.2 N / 4.71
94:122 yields 1.2 N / 5.28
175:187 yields 0.1 N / 5.46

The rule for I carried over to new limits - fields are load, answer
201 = 5.392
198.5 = 5.372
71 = 5.5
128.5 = 5.296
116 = 4.868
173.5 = 5.554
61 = 5.625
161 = 5.474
